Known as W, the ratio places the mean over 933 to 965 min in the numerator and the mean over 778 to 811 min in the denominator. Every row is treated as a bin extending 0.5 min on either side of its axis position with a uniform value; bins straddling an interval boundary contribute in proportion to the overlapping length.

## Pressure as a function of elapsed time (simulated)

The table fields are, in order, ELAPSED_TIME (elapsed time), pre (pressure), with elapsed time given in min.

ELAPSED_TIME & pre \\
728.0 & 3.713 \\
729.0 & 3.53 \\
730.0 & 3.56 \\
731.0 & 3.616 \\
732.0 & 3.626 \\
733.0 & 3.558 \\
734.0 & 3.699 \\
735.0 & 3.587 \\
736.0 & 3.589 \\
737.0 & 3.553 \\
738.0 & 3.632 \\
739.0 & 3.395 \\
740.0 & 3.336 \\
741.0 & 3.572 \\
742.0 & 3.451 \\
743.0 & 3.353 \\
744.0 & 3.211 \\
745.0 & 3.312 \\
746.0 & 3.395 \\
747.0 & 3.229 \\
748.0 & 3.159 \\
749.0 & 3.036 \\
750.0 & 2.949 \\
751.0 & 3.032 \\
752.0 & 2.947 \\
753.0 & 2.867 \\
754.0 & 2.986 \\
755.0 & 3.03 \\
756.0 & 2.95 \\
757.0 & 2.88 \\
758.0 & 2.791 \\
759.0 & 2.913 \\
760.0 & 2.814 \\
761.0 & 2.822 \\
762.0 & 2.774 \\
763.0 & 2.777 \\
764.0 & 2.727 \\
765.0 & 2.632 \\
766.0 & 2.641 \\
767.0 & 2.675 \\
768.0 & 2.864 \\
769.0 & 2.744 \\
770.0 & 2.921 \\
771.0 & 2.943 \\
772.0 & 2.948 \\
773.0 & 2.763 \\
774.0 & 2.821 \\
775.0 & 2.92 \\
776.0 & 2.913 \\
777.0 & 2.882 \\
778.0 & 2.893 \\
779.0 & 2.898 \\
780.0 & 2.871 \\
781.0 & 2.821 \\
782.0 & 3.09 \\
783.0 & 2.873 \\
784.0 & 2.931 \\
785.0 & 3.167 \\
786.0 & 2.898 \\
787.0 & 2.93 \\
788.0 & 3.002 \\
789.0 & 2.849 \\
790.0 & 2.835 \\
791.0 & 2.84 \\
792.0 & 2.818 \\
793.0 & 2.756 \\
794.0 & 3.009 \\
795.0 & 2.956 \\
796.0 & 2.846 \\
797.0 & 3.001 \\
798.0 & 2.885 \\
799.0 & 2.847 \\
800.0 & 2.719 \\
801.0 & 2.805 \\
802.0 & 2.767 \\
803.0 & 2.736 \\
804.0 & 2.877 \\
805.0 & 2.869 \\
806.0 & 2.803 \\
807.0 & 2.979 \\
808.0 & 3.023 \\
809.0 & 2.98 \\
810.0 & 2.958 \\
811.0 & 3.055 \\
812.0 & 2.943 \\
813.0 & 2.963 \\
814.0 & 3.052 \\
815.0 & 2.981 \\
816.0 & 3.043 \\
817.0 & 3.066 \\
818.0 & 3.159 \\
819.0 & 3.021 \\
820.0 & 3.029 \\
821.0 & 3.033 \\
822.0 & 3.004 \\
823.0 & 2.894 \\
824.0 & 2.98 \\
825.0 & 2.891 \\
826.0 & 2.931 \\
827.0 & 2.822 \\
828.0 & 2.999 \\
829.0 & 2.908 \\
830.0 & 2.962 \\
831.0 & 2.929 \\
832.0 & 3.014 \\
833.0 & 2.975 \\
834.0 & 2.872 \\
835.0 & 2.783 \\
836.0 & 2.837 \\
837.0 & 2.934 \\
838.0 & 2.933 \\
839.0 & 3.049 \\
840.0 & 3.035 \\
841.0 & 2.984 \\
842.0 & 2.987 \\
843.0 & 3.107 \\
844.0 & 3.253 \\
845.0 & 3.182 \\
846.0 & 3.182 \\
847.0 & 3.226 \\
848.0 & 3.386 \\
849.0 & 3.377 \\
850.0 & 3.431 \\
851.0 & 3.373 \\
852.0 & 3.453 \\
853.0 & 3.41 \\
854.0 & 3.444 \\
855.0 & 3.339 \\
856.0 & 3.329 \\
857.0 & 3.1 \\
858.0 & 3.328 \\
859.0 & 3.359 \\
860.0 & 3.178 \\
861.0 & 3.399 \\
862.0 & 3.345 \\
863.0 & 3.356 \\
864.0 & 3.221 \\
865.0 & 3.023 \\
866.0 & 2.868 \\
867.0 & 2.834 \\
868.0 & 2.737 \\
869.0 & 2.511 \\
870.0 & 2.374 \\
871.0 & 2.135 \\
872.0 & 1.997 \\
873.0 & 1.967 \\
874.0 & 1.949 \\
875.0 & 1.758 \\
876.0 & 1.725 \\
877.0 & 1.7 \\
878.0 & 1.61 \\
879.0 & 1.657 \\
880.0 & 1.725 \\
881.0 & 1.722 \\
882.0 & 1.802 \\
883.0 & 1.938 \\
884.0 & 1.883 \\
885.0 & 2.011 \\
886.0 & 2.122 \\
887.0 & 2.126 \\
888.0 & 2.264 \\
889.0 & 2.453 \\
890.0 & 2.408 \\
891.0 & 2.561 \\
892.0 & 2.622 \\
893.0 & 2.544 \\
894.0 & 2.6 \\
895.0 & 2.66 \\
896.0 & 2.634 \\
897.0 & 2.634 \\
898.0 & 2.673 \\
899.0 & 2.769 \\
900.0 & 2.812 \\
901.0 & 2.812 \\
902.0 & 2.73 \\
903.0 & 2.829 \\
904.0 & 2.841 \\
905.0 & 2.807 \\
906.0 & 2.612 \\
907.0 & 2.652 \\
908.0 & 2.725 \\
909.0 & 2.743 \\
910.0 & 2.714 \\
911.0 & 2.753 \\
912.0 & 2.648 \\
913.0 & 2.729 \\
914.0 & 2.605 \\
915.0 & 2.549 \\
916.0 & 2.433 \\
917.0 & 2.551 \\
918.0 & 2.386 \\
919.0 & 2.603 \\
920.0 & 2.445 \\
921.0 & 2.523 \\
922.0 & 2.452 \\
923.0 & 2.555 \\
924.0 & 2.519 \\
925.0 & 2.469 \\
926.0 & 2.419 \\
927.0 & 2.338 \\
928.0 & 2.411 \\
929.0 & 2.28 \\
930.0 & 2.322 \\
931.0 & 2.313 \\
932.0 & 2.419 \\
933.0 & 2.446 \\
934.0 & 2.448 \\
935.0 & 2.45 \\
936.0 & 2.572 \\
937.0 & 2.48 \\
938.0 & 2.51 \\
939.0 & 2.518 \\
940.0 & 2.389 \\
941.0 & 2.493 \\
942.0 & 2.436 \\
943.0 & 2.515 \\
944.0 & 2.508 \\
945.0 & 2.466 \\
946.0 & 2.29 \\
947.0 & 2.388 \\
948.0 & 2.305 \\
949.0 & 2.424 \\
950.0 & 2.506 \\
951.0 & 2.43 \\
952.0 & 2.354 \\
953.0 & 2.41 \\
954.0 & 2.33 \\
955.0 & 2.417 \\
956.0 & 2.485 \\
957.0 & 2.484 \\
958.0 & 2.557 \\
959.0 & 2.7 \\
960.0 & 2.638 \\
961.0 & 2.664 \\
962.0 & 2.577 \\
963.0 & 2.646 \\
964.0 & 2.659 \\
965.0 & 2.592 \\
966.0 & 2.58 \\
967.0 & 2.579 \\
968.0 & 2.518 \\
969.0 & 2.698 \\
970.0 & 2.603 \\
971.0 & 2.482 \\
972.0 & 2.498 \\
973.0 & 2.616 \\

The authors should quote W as 0.9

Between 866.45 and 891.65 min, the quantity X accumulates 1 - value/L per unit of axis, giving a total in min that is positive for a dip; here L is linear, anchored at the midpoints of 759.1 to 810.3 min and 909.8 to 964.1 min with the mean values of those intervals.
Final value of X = 5.24 min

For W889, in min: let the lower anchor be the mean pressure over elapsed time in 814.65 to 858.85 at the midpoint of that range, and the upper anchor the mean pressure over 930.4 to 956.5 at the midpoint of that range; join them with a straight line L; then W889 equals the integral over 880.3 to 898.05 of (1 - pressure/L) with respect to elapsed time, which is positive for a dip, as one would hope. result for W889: 3.0 min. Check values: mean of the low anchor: 3.09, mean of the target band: 2.3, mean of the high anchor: 2.43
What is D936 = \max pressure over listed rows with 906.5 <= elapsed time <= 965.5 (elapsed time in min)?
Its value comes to 2.753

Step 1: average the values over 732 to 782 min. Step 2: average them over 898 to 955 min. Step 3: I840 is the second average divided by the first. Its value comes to 0.8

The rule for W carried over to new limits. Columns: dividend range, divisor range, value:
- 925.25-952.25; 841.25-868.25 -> 0.75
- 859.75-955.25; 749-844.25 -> 0.85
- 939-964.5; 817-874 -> 0.82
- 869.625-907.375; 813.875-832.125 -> 0.77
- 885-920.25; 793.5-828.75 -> 0.88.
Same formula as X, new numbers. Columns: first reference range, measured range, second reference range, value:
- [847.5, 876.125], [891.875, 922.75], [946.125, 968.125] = 0.95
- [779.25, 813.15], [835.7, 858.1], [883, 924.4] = -3.83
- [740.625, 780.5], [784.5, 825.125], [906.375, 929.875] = -1.37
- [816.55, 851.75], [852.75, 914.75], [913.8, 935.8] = 3.33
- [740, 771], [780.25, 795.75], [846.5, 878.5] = 0.15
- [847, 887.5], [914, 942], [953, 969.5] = 1.42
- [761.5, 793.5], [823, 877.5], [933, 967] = -4.51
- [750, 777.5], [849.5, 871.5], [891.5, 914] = -2.93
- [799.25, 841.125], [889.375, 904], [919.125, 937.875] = -0.45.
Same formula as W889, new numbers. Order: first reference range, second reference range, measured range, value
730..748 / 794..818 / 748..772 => 3.17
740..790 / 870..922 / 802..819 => -1.28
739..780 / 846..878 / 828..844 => -0.35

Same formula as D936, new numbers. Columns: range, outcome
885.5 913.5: 2.841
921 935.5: 2.555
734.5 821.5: 3.632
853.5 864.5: 3.444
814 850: 3.431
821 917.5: 3.453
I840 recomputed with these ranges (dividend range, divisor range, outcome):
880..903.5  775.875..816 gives 0.83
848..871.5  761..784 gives 1.10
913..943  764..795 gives 0.86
